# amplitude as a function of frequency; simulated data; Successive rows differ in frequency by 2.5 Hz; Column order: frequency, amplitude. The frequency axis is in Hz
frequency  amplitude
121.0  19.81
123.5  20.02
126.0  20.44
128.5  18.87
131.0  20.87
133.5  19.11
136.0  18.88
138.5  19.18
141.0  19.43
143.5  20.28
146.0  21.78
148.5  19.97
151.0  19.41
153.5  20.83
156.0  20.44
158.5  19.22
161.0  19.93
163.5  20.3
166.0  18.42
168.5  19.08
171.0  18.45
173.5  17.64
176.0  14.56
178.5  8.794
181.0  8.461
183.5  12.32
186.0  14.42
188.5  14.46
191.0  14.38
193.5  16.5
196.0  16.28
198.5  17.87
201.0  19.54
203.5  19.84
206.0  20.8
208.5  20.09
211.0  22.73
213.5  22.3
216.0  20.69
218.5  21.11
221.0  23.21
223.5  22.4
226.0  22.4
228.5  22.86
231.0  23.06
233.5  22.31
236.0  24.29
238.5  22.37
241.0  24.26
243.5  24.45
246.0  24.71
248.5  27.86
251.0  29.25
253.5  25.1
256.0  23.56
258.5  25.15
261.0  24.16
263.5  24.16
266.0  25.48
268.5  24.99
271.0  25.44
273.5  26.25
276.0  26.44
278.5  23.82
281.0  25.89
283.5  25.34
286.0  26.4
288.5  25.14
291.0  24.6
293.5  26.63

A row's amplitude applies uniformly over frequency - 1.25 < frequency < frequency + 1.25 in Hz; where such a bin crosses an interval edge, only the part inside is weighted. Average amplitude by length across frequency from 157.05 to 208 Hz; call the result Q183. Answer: 16.6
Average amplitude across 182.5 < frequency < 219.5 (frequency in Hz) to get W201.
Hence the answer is 18.2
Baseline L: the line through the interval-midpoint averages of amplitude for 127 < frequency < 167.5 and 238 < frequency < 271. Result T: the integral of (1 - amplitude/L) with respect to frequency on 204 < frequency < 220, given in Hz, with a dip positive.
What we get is 1.2 Hz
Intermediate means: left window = 19.8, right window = 25.1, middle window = 21.2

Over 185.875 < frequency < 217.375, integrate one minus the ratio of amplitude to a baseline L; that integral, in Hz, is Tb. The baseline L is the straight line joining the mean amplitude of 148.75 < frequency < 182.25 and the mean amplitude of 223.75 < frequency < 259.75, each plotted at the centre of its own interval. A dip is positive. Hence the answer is 3.3 Hz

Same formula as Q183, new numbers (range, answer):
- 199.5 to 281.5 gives 23.6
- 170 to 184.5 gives 13.3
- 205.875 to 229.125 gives 21.9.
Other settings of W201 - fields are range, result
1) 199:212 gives 20.4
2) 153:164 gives 20.1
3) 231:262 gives 24.7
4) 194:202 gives 17.7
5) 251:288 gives 25.3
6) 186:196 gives 15.2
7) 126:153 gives 19.8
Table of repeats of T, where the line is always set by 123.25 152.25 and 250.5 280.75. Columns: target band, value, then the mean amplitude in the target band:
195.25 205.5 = 1.7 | 18.7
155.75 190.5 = 8.6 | 16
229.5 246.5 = 0.4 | 23.6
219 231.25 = 0.5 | 22.7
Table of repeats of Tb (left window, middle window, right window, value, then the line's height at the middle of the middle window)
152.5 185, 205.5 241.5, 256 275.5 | -1.5 Hz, 21.4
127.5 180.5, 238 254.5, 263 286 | -1.2 Hz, 23.8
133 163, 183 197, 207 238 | 4.2 Hz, 21.2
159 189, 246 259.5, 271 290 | -1.8 Hz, 23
